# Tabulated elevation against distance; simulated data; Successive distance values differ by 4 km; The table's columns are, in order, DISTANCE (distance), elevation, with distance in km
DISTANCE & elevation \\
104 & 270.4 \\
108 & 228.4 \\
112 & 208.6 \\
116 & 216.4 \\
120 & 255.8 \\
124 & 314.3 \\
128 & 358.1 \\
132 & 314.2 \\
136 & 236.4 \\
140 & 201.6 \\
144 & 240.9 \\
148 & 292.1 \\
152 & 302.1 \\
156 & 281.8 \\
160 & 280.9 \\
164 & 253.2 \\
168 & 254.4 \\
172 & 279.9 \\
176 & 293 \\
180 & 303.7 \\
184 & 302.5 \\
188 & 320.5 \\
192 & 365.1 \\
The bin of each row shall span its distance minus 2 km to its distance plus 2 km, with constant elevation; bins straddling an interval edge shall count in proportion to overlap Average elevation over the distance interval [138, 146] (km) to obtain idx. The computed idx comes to 221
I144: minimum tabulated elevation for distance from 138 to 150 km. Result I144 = 201.6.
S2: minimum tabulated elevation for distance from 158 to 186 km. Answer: 253.2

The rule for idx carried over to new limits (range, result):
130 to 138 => 275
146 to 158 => 292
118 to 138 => 296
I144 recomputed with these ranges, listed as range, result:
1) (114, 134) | 216.4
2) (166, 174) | 254.4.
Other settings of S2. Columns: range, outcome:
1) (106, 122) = 208.6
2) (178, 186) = 302.5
